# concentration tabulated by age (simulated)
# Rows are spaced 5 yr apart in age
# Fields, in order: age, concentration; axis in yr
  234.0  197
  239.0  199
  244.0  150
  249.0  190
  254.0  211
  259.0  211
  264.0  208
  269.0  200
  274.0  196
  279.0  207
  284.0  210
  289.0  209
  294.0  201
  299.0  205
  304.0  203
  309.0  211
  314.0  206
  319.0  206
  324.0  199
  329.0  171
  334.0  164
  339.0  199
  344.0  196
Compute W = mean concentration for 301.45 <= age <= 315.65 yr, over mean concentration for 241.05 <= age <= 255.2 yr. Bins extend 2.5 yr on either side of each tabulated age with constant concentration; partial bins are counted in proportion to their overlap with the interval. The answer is 1.14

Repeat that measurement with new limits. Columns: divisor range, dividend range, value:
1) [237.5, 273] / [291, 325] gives 1.05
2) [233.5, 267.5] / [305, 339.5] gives 0.99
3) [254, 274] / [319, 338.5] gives 0.89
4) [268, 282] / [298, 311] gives 1.02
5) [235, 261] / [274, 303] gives 1.07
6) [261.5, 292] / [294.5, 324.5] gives 1.00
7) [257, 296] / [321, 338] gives 0.88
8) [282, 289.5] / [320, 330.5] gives 0.90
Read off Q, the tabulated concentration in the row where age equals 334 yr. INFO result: 164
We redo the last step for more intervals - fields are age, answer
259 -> 211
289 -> 209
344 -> 196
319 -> 206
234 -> 197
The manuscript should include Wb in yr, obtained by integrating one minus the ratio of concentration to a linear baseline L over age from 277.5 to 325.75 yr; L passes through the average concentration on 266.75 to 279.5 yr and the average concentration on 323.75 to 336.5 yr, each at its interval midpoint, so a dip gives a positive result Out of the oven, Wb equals -4.8 yr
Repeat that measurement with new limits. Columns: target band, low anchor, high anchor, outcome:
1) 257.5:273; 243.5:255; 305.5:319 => -1.1 yr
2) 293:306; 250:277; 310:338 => -0.5 yr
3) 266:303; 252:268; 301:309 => 0.6 yr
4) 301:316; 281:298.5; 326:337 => -1.3 yr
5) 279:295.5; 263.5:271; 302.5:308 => -0.2 yr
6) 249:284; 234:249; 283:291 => -1.5 yr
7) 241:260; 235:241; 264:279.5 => 1.0 yr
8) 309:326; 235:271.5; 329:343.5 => -1.8 yr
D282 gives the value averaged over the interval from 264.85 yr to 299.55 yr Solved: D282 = 204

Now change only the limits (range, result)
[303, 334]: 196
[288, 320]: 206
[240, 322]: 201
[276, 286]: 208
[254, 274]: 206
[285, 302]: 205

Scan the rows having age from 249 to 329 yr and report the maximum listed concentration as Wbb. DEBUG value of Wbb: 211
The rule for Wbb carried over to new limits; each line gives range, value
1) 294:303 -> 205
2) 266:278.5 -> 200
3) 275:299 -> 210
